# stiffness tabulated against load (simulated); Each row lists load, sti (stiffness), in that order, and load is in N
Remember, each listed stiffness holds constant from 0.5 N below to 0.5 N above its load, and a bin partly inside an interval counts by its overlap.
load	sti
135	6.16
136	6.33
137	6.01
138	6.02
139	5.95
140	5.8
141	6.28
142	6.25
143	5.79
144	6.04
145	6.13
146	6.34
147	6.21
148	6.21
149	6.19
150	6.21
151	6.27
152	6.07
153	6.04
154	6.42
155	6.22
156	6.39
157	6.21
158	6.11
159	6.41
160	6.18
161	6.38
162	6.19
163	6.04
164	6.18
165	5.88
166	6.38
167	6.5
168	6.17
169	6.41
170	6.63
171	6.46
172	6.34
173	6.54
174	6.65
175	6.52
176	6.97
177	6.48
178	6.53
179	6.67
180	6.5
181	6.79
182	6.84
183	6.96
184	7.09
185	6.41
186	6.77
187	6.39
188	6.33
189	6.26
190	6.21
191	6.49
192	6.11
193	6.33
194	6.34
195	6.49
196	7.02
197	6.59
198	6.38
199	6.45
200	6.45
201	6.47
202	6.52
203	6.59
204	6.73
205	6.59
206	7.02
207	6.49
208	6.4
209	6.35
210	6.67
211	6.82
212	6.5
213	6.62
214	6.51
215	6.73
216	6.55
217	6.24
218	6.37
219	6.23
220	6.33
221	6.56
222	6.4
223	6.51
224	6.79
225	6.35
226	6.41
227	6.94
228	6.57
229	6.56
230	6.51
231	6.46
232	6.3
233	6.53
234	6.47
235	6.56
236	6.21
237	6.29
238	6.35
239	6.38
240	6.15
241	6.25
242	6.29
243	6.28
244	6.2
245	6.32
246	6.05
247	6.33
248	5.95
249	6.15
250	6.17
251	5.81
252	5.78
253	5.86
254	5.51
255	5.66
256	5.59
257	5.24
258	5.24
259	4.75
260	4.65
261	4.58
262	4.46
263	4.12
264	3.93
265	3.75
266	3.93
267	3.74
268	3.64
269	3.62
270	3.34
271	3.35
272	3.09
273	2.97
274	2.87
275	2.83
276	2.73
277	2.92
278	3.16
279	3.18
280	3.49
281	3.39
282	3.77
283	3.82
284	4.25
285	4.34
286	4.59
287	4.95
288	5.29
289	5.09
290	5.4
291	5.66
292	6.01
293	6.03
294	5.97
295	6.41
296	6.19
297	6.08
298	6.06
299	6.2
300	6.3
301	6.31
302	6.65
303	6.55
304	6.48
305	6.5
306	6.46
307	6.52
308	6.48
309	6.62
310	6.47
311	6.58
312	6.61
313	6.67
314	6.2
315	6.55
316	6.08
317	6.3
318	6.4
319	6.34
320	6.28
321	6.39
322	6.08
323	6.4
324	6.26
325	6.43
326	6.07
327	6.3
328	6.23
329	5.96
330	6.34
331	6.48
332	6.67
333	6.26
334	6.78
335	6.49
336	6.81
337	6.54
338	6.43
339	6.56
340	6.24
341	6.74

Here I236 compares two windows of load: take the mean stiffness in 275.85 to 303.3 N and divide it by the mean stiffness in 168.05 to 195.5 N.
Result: 0.77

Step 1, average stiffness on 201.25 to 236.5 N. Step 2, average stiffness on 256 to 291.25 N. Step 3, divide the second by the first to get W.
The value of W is 0.62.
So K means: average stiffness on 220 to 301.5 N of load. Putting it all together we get 5.28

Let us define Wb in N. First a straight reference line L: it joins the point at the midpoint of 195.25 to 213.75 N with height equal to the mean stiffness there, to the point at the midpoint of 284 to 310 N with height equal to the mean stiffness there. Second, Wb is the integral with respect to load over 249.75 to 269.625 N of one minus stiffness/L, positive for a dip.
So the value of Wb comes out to 4.6 N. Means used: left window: 6.59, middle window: 4.78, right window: 5.94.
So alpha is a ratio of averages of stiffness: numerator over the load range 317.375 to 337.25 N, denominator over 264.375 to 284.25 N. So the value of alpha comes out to 1.9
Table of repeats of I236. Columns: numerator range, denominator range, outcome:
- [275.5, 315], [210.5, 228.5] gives 0.84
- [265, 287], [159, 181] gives 0.55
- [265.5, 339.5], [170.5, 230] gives 0.84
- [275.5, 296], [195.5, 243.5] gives 0.70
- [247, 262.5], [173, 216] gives 0.83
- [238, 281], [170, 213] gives 0.72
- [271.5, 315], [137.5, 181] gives 0.83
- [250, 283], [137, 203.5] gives 0.65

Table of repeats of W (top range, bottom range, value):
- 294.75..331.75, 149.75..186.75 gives 0.99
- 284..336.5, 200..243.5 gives 0.95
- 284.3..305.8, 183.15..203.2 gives 0.90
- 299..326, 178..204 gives 0.98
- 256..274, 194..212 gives 0.61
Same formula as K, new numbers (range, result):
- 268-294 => 4.04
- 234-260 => 5.96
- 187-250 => 6.44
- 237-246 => 6.27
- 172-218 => 6.56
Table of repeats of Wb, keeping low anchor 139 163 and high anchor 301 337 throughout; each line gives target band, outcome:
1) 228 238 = -0.22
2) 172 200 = -1.45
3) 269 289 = 8.58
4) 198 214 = -0.79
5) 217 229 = -0.39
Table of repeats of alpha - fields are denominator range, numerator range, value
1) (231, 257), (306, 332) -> 1.04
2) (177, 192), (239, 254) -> 0.93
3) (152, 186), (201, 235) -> 1.01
